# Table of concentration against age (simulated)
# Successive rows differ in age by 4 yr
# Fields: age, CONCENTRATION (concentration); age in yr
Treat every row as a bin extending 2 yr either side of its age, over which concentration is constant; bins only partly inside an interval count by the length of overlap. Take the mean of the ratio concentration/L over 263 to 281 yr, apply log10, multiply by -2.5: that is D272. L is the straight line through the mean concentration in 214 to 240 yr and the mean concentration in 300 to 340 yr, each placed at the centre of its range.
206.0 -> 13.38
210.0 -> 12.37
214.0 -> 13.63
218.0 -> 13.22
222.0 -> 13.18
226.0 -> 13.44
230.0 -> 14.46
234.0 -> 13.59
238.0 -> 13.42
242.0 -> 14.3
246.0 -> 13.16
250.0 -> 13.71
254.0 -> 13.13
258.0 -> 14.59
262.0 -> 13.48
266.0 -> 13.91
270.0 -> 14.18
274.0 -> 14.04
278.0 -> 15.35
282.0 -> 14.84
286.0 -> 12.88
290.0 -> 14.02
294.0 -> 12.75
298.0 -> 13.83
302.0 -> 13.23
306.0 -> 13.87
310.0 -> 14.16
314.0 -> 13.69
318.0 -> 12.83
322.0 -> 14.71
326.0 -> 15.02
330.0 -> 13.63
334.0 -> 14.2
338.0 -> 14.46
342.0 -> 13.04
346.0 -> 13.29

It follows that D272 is -0.05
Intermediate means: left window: 13.6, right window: 14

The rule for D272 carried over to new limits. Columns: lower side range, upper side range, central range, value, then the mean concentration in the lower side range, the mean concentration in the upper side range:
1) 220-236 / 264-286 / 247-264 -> 0.03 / 13.7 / 14.3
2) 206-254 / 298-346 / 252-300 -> -0.02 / 13.5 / 13.9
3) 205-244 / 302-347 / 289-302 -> 0.03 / 13.5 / 13.9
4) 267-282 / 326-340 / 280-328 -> 0.04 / 14.5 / 14.2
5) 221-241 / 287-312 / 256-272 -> -0.03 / 13.7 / 13.6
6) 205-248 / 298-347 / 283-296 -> 0.03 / 13.5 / 13.9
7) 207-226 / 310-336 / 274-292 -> -0.04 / 13.2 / 14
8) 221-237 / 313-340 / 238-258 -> 0.01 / 13.7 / 14.1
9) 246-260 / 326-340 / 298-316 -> 0.02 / 13.7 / 14.2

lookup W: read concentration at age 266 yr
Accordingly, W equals 13.91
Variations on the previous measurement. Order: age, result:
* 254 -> 13.13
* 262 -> 13.48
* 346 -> 13.29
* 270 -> 14.18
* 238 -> 13.42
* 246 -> 13.16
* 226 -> 13.44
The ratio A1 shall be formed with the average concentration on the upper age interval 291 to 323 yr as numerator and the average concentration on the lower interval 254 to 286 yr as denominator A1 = 0.96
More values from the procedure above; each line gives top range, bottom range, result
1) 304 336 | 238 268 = 1.02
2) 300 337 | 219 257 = 1.02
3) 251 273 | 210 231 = 1.03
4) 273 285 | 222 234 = 1.06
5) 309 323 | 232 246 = 1.01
